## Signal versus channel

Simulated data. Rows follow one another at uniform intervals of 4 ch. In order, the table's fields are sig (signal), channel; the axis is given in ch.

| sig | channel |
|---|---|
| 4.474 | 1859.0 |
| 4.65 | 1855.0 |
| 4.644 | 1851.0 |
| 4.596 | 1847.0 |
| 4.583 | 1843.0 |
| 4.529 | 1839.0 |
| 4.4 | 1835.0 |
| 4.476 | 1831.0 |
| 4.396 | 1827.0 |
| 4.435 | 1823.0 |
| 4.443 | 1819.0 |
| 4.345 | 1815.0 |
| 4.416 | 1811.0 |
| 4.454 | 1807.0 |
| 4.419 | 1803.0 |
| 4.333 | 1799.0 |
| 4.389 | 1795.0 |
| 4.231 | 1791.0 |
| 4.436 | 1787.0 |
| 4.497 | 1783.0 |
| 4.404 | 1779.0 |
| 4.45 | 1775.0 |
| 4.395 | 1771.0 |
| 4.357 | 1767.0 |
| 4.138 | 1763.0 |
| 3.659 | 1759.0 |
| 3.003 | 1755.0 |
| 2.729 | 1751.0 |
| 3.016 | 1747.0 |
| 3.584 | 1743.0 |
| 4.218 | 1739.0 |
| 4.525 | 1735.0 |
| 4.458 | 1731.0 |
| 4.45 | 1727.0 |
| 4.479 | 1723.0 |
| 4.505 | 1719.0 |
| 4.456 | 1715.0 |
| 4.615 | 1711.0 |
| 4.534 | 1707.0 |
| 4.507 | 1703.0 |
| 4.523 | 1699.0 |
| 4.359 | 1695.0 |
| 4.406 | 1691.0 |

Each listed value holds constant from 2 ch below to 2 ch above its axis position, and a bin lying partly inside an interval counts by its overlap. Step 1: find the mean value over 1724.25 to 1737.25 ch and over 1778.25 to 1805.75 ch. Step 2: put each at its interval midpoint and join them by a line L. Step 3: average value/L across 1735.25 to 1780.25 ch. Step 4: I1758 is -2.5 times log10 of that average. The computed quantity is 0.16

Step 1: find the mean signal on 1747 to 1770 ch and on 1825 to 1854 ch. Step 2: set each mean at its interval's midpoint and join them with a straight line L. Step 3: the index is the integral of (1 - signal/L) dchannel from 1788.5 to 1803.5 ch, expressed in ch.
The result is -1.2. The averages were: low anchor 3.56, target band 4.34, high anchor 4.52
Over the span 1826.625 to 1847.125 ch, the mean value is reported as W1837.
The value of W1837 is 4.5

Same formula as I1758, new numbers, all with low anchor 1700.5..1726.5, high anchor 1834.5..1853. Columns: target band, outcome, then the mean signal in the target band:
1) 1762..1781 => 0.04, 4.36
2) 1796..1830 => 0.03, 4.41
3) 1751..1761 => 0.37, 3.21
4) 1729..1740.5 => 0.03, 4.41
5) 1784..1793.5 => 0.05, 4.35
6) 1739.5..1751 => 0.34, 3.32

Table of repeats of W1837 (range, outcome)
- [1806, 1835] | 4.42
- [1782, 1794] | 4.38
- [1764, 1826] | 4.4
